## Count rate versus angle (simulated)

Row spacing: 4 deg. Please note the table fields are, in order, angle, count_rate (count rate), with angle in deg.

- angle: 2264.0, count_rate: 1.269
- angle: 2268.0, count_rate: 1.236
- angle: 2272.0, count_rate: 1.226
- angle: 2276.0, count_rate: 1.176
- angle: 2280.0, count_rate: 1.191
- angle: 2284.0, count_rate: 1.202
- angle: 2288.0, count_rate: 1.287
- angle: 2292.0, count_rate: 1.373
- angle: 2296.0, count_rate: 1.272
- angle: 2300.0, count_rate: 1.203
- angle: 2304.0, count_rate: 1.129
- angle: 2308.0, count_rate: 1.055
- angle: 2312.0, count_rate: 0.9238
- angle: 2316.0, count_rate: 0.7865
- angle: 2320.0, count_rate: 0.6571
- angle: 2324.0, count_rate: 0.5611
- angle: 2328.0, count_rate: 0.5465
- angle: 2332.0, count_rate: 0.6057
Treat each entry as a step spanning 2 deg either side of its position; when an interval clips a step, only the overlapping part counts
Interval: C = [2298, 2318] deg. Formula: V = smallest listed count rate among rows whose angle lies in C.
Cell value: 0.7865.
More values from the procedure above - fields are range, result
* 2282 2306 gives 1.129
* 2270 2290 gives 1.176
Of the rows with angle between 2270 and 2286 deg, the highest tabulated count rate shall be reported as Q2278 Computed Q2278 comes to 1.226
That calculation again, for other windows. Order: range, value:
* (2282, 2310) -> 1.373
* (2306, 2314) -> 1.055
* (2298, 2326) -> 1.203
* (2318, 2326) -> 0.6571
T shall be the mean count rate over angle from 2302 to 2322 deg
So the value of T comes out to 0.91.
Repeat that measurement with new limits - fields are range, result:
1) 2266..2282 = 1.21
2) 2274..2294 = 1.25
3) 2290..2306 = 1.24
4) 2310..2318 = 0.855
